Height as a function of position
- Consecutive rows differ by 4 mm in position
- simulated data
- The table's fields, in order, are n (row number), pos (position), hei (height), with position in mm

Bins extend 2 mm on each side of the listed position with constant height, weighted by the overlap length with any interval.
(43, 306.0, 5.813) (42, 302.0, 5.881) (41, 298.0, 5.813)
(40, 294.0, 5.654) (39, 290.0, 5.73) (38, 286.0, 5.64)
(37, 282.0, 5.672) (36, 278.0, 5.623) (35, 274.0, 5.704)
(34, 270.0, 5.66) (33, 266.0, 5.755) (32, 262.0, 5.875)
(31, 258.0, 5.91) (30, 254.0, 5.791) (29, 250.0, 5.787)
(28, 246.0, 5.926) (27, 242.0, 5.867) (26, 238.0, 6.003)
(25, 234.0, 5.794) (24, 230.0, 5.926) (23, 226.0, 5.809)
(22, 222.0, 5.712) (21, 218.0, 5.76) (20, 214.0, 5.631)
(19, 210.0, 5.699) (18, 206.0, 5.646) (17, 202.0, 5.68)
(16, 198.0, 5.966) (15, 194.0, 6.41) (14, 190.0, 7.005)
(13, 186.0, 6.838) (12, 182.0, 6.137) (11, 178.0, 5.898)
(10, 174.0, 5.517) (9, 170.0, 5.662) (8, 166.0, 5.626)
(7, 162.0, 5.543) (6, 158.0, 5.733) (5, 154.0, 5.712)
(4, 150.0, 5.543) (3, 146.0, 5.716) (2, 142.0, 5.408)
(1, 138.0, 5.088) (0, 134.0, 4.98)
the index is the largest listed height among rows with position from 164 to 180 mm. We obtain 5.898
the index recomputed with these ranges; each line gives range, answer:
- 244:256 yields 5.926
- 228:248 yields 6.003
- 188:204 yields 7.005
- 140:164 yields 5.733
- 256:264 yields 5.91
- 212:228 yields 5.809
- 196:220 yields 5.966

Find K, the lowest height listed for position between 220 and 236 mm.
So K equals 5.712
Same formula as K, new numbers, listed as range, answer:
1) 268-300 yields 5.623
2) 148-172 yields 5.543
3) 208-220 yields 5.631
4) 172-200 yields 5.517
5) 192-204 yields 5.68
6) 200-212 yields 5.646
